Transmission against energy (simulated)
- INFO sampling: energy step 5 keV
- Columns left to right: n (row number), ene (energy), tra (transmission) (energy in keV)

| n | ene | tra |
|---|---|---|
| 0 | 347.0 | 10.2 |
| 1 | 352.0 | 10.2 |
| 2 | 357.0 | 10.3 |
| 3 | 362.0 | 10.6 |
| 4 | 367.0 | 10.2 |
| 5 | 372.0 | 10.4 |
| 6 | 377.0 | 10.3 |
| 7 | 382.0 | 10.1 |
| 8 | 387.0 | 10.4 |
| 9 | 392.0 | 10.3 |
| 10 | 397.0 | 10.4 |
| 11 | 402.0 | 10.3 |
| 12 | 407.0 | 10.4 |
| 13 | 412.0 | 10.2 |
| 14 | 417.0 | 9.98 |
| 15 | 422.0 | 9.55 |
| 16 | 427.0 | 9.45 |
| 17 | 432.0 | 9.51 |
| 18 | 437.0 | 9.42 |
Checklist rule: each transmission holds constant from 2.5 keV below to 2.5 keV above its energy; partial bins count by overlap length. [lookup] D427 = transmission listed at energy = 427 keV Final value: 9.45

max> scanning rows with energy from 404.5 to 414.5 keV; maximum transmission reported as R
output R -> 10.4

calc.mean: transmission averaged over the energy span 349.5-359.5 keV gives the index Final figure 10.2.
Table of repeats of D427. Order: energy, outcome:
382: 10.1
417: 9.98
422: 9.55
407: 10.4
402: 10.3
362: 10.6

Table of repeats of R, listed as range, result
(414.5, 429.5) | 9.98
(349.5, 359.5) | 10.3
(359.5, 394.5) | 10.6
